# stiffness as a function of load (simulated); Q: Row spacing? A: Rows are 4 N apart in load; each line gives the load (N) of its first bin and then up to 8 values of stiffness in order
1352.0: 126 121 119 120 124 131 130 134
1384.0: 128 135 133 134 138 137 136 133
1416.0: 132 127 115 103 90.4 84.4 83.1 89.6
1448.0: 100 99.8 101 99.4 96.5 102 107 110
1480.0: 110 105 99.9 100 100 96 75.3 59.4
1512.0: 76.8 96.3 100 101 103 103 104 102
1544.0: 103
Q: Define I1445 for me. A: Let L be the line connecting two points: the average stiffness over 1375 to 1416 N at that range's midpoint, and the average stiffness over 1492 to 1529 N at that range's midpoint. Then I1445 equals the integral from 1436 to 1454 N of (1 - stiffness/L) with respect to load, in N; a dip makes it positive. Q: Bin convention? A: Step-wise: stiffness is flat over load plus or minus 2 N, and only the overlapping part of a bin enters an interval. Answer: 3.5 N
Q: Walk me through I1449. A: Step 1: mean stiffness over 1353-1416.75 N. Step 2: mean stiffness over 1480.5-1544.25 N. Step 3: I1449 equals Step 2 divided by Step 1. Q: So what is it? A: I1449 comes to 0.7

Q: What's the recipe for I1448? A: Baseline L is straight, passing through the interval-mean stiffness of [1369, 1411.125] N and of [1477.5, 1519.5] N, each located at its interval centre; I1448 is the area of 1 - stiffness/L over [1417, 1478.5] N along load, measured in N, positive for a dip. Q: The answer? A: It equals 5.58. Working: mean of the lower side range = 133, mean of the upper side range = 92.4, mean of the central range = 101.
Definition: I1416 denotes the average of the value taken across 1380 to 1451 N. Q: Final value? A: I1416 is 118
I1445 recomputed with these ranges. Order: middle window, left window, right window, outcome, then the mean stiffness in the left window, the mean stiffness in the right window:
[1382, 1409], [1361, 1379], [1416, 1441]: -4.2 N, 126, 104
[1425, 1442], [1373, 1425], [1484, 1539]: 4.1 N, 132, 94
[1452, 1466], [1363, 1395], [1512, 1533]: 1.6 N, 130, 98.3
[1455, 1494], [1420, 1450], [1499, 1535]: -3.9 N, 97.2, 90.3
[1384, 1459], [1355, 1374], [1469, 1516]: -2.9 N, 123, 94.7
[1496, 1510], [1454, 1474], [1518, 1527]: 2.9 N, 101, 101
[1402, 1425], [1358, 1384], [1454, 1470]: -3.4 N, 126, 99.7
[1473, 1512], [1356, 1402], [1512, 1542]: 4.5 N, 129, 99.7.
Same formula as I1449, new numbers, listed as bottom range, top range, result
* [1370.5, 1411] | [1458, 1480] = 0.78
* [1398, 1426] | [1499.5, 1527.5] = 0.66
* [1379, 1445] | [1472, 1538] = 0.81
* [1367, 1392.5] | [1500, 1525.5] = 0.65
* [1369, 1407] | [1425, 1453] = 0.70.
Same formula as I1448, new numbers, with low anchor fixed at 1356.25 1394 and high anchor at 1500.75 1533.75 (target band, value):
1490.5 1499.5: -0.36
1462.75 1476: -0.13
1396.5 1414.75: -2.44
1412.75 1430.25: -0.66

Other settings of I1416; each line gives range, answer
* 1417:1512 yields 97.9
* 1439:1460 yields 95.7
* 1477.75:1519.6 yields 92.3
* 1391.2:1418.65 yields 135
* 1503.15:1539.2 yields 91.8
